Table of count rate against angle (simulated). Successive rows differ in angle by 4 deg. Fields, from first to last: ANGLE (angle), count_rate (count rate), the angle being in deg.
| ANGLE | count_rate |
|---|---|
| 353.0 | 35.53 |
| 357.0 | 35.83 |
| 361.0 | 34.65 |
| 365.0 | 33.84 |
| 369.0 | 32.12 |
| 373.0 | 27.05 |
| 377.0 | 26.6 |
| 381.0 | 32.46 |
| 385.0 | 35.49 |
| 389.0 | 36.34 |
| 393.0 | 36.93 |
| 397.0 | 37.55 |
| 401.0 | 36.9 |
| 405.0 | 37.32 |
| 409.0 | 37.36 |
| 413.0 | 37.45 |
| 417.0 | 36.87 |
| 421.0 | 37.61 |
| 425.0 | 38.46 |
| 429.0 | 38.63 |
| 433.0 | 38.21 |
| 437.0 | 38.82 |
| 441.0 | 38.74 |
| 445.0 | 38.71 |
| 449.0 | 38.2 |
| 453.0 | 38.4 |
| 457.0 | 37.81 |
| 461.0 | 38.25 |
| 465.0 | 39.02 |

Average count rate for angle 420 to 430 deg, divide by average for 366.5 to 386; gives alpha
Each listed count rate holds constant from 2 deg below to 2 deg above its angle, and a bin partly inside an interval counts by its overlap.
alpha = 1.25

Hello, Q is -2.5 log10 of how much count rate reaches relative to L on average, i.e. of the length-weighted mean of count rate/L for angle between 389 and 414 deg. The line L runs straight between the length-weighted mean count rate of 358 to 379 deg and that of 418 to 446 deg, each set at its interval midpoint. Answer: -0.07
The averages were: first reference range 31.1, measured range 37.2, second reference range 38.4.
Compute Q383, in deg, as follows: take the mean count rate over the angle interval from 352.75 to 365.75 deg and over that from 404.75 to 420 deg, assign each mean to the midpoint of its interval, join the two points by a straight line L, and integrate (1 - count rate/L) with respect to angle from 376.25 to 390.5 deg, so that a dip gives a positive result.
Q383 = 1.1 deg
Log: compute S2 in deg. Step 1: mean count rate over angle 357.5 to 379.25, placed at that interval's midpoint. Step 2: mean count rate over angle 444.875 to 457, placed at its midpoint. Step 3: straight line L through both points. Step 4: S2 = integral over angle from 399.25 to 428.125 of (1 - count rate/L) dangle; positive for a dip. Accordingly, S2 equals -2.0 deg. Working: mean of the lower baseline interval 31.2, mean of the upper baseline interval 38.3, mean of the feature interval 37.5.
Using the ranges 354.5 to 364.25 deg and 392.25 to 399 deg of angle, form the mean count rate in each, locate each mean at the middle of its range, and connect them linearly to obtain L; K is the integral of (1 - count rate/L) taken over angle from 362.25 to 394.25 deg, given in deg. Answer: 3.27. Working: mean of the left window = 35.1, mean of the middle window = 32.6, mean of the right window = 37.3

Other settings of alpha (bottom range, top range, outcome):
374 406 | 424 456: 1.11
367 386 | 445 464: 1.25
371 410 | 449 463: 1.11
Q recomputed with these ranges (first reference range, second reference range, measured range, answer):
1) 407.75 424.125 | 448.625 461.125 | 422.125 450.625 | -0.02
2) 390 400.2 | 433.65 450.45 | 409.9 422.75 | 0.01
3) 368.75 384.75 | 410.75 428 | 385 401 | -0.12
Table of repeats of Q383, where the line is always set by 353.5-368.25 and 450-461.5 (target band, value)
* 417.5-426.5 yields -0.23 deg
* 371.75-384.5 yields 2.05 deg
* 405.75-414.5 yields -0.23 deg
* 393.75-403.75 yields -0.32 deg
